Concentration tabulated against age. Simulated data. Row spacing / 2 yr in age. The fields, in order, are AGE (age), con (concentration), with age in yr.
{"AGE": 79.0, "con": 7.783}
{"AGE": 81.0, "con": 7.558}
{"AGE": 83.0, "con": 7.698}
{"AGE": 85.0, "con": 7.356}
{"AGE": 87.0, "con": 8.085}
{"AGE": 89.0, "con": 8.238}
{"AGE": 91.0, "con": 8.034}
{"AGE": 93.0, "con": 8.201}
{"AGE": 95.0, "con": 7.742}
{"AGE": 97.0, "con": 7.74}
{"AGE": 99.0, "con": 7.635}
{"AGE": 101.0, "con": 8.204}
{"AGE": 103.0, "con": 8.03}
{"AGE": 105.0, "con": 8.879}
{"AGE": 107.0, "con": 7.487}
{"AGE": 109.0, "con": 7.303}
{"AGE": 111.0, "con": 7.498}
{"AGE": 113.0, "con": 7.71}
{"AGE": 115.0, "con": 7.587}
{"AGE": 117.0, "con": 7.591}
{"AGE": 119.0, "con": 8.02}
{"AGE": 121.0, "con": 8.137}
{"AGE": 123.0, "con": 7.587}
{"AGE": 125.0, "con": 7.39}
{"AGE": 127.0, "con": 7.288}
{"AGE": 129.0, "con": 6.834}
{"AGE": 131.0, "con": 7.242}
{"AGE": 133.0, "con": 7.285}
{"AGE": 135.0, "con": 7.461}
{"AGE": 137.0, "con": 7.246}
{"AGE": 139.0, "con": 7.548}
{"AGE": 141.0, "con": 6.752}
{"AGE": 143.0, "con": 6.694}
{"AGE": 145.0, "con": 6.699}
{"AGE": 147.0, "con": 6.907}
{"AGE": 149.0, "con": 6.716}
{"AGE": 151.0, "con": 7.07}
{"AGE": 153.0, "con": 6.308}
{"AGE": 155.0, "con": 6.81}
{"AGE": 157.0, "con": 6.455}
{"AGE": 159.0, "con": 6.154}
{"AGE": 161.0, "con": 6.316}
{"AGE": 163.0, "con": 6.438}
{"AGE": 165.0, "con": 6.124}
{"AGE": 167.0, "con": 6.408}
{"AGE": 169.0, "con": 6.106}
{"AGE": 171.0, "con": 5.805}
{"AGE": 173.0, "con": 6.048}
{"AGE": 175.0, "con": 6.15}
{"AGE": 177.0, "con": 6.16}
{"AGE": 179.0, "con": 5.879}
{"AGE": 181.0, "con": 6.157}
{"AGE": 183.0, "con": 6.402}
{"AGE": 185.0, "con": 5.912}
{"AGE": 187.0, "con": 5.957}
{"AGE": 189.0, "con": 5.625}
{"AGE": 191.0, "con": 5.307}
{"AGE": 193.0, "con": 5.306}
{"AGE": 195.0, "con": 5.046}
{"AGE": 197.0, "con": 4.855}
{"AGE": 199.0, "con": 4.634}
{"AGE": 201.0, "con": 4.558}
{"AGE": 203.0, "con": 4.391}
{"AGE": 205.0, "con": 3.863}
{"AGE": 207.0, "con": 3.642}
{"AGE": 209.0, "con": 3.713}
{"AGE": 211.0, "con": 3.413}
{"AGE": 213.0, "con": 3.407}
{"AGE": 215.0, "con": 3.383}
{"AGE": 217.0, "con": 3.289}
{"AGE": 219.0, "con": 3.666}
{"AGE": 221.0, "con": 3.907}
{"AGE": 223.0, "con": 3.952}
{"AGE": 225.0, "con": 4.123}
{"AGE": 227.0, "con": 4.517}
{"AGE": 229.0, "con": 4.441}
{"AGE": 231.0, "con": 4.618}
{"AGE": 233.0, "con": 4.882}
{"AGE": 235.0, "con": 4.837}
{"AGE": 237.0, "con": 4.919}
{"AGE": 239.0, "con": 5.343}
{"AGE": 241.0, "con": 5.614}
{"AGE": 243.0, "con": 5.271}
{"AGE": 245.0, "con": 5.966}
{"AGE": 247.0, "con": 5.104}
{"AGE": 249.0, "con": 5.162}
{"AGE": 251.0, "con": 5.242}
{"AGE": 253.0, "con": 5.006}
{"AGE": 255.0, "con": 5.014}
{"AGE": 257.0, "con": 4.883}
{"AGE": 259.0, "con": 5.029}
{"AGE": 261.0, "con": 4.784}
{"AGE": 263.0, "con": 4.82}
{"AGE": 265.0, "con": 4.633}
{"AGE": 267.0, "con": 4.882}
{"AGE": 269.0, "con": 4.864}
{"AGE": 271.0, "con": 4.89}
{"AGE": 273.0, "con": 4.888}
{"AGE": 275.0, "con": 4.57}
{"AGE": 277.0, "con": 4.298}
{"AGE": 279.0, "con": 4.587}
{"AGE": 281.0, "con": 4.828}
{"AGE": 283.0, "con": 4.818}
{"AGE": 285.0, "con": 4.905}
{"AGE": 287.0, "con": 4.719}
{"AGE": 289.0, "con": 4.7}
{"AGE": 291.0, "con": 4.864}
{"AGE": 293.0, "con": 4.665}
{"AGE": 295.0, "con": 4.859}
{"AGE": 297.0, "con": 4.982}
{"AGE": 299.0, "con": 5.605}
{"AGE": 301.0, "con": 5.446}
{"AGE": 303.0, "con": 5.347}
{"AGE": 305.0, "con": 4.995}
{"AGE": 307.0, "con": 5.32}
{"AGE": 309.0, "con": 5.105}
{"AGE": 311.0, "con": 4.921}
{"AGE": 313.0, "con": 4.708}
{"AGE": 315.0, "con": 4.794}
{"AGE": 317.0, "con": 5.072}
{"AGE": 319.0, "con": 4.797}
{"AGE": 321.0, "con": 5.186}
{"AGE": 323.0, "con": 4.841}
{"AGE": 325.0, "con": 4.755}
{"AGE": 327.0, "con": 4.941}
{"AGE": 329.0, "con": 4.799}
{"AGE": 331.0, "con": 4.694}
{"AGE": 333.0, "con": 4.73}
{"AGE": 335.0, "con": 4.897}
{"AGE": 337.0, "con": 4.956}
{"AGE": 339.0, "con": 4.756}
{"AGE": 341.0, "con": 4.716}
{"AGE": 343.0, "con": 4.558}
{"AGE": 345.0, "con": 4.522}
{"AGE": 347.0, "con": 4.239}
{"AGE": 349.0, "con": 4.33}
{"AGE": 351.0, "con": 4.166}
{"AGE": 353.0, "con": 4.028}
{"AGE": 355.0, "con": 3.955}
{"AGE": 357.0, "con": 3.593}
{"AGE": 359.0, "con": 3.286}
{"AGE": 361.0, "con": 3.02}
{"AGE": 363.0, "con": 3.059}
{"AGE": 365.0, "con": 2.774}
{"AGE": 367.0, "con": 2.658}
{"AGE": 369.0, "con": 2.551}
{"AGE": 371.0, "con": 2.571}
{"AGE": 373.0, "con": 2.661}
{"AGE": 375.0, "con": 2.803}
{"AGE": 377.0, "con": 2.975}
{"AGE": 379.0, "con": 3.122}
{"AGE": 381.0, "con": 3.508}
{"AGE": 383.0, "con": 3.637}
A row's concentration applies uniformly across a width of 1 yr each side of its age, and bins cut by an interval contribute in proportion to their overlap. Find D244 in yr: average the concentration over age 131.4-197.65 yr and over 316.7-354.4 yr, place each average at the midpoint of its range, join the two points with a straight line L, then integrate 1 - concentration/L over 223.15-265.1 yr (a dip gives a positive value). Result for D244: 4.5 yr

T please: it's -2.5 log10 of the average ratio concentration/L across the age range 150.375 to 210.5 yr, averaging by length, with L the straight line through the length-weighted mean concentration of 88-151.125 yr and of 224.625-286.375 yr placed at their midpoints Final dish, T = 0.14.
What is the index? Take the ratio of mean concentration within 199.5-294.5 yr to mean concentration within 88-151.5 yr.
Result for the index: 0.6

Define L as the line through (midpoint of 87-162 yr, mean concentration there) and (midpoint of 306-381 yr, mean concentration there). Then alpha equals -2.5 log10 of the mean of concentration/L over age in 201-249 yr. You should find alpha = 0.31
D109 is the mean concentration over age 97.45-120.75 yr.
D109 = 7.82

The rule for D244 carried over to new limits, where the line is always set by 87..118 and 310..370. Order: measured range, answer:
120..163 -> 1.77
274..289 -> 1.40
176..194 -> 2.08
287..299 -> 0.27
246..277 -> 3.21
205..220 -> 6.48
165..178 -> 1.35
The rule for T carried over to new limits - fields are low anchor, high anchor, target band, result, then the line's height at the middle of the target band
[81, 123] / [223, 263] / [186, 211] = 0.25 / 5.87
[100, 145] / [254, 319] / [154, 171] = 0.09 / 6.88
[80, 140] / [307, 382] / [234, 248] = 0.08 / 5.68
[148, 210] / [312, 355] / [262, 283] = 0.08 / 5.07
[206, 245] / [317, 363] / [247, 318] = -0.13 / 4.37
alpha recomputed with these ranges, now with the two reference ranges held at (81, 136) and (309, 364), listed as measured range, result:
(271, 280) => 0.157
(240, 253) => 0.075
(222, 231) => 0.367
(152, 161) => 0.098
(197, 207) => 0.419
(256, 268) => 0.145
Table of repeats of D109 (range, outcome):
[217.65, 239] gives 4.41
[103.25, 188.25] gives 6.88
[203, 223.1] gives 3.65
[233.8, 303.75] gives 4.98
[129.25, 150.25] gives 7.05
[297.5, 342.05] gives 4.97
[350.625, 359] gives 3.84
